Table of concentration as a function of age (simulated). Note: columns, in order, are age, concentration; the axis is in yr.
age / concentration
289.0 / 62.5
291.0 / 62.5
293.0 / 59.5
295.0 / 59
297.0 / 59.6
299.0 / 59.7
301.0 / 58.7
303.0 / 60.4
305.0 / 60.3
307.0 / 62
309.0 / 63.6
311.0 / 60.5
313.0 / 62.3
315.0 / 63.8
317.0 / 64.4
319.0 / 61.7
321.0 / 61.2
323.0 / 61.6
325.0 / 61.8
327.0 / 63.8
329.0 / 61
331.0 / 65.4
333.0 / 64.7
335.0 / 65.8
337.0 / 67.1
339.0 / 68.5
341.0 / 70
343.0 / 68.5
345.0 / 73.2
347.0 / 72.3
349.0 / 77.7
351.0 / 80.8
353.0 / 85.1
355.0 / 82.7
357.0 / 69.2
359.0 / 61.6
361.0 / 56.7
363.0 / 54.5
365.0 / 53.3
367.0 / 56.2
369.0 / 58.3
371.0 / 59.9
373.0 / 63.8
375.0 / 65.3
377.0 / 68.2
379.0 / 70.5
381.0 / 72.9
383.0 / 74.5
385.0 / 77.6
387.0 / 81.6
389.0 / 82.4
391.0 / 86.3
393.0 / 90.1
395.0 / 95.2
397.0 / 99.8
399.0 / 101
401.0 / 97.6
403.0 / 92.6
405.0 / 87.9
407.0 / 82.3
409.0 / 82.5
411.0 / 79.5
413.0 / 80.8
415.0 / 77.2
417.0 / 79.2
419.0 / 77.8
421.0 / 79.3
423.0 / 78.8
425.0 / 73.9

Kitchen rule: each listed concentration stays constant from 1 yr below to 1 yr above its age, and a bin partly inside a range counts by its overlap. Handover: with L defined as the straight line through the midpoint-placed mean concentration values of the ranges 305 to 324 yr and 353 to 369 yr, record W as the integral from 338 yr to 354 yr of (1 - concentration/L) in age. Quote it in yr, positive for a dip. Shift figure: -2.95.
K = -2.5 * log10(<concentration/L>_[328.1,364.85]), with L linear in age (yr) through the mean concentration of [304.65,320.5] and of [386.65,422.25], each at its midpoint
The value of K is 0.04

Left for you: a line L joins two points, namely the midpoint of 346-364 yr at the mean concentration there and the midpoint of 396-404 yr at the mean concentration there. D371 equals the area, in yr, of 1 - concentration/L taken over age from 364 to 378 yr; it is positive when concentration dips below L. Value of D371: 3.5 yr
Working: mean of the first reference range 71.2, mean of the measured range 60.7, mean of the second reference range 97.8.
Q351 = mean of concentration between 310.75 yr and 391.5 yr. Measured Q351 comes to 67.7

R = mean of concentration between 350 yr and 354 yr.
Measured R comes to 82.9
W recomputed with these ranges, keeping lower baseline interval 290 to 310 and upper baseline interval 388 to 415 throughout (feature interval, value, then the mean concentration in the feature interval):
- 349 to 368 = 2.3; 67.3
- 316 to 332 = 1.1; 62.6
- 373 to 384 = 1.7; 69.7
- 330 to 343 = 0.7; 67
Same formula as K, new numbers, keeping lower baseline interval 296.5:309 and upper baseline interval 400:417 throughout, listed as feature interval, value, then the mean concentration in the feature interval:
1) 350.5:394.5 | 0.09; 70.7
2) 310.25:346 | 0.02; 64.8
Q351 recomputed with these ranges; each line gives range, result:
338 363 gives 71.5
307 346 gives 64.6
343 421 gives 76.5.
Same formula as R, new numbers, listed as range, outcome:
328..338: 64.8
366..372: 58.1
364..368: 54.8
